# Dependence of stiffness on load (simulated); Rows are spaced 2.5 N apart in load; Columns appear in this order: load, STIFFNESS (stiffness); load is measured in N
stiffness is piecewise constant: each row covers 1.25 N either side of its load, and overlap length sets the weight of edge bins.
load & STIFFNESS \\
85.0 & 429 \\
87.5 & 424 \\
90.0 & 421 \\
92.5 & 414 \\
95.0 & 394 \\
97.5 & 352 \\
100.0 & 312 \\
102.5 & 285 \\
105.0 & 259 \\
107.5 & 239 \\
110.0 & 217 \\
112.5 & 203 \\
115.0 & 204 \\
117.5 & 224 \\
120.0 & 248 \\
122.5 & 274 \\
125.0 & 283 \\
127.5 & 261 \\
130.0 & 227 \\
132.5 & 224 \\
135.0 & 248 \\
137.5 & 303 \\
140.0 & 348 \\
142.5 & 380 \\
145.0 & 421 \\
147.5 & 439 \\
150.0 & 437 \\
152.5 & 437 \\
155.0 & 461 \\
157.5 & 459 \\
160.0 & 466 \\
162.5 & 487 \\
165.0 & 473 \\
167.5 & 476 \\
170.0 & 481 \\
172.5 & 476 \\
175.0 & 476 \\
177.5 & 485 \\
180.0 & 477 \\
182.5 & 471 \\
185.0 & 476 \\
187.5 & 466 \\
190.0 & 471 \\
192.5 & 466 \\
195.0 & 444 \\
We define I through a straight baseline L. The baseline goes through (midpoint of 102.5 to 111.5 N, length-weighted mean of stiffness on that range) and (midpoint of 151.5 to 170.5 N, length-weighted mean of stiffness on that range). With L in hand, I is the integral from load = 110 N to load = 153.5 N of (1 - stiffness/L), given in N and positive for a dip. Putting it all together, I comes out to 6.3 N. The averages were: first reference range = 244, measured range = 300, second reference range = 467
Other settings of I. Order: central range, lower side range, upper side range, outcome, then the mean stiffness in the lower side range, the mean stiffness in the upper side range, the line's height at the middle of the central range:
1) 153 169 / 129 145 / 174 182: -2.6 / 300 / 479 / 404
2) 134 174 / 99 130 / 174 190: -4.5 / 249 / 475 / 381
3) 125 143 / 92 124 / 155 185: 4.0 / 276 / 475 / 359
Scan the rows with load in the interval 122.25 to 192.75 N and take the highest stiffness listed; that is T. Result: 487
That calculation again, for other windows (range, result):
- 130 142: 348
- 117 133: 283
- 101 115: 285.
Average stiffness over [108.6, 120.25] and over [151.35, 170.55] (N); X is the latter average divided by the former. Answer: 2.15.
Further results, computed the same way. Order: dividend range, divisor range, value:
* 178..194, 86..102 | 1.23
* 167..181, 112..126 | 1.99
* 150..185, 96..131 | 1.83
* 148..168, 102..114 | 1.94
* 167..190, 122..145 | 1.64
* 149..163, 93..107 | 1.42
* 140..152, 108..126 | 1.75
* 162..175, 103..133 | 1.99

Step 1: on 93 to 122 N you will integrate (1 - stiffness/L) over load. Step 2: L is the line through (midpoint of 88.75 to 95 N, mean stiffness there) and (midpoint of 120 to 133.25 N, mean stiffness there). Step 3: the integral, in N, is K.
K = 6.17 N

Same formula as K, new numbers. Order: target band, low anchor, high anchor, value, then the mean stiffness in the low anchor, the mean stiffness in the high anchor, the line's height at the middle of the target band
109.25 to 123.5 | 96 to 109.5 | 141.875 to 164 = 4.4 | 287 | 445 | 330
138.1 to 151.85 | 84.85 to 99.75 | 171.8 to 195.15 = 1.2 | 398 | 472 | 441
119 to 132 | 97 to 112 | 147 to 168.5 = 3.3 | 270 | 460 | 345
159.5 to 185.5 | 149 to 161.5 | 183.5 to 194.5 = -0.9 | 453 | 468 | 461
